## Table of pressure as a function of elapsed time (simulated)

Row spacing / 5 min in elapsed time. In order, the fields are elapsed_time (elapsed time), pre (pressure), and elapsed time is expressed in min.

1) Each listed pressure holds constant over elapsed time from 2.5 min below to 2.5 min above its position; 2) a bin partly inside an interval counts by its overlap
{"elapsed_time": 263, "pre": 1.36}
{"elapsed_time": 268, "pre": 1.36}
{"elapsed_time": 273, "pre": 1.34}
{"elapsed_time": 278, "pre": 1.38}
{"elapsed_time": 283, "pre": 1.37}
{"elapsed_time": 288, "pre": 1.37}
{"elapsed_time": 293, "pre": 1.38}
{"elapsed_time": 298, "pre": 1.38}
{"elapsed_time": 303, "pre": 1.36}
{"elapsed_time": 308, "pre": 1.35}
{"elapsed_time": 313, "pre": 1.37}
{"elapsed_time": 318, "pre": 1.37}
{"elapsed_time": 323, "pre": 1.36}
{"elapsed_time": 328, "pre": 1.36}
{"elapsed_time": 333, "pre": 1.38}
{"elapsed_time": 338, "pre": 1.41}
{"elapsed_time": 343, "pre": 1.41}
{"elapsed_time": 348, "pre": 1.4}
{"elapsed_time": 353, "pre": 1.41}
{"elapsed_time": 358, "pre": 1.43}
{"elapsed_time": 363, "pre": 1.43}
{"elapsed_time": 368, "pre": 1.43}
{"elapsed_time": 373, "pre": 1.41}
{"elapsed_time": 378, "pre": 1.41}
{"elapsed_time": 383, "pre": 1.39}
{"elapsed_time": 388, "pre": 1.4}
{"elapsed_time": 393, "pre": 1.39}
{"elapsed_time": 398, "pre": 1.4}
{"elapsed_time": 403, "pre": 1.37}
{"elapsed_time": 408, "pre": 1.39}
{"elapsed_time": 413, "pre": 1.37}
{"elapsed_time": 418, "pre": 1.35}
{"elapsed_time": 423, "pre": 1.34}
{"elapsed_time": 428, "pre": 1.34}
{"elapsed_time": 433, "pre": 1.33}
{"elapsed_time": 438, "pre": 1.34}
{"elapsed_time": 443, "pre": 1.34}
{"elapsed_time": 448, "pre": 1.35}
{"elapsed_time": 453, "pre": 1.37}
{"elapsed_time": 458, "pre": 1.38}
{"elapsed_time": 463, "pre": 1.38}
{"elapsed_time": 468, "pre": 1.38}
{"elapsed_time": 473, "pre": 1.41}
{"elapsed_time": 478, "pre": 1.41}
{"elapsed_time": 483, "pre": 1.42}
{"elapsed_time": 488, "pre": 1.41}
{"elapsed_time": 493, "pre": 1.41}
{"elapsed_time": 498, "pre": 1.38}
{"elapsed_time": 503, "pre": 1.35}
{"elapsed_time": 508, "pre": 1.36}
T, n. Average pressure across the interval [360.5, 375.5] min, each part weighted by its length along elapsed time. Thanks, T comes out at 1.42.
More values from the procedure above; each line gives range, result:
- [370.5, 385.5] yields 1.4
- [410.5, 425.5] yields 1.35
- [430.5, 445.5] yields 1.34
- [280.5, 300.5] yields 1.38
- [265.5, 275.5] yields 1.35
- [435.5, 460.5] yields 1.36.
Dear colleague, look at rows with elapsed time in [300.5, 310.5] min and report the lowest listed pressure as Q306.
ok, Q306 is 1.35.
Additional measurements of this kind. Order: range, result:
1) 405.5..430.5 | 1.34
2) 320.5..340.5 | 1.36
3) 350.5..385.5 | 1.39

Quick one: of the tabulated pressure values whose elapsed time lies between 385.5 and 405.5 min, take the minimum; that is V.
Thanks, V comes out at 1.37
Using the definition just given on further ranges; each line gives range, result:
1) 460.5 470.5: 1.38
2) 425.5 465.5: 1.33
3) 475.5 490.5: 1.41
